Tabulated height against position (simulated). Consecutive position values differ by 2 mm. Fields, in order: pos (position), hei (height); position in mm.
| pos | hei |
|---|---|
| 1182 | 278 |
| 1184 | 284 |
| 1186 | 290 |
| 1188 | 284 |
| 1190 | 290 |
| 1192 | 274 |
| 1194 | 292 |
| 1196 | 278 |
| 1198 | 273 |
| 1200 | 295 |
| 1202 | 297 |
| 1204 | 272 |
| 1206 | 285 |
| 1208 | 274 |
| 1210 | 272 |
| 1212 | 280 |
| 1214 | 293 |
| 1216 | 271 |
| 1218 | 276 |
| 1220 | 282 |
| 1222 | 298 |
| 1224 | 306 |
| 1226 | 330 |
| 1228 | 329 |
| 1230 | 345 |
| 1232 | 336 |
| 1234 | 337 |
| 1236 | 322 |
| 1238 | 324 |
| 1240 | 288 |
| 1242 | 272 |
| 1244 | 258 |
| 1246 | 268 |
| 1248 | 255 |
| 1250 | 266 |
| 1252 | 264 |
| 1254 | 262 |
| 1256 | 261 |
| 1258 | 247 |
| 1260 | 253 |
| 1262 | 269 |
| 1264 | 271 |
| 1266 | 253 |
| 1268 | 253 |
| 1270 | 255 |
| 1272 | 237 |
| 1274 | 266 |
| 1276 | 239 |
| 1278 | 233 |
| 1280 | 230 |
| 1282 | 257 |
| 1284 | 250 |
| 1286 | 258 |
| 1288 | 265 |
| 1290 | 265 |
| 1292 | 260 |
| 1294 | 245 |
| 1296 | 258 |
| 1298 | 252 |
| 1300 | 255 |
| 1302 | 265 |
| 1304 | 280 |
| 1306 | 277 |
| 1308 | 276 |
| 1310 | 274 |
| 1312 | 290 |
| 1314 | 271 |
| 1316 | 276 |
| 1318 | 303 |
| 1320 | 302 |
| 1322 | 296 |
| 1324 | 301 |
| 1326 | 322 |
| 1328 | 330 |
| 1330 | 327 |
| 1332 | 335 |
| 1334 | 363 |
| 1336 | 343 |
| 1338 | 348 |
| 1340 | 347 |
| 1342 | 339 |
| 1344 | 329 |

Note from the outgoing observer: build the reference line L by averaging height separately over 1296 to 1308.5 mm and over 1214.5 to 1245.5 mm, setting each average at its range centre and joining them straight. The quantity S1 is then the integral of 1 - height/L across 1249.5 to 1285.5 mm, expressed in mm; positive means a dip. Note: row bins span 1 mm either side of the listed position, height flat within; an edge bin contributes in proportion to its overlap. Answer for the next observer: 3.9 mm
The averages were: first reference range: 304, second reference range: 266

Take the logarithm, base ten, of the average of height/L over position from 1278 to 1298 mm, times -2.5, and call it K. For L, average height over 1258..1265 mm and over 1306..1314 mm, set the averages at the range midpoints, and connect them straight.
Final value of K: 0.07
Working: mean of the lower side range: 262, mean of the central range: 253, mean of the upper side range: 278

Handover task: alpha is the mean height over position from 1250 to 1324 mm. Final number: 264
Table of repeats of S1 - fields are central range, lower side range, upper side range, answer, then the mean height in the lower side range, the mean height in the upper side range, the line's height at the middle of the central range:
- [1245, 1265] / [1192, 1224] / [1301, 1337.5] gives 2.0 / 283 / 302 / 291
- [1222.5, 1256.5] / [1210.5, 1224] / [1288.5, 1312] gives -2.0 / 285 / 265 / 279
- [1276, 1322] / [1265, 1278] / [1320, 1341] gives 3.4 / 249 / 330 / 287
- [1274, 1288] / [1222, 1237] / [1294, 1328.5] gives 2.4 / 327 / 282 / 299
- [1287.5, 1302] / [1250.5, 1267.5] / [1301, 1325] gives 1.0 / 260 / 284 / 276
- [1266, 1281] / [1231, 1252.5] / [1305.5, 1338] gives 2.6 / 291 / 307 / 297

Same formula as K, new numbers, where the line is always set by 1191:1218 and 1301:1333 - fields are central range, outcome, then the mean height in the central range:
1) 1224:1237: -0.17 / 331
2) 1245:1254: 0.09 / 263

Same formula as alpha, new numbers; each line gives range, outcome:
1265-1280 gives 247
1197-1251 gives 293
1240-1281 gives 256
